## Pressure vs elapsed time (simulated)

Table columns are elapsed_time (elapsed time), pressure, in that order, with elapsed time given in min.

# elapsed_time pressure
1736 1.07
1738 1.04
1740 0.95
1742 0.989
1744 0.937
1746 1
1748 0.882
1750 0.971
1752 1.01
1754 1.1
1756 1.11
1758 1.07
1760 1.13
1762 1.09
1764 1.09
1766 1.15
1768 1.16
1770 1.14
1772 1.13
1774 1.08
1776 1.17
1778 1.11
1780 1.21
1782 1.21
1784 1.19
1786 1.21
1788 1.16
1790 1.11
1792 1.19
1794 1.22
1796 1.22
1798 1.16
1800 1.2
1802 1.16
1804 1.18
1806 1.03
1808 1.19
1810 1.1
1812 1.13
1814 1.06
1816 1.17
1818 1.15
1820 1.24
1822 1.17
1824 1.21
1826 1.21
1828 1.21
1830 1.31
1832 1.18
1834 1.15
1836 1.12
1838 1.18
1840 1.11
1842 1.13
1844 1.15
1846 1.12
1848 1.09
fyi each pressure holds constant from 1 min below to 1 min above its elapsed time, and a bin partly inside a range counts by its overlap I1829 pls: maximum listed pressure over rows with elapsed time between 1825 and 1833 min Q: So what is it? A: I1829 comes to 1.31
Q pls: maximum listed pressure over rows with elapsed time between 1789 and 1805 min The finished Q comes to 1.22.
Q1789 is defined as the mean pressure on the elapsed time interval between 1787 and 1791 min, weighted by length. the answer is 1.14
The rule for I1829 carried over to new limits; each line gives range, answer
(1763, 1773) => 1.16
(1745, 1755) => 1.1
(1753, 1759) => 1.11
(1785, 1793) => 1.21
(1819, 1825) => 1.24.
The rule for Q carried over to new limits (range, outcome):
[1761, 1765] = 1.09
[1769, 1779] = 1.17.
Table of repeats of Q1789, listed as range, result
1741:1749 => 0.952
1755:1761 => 1.1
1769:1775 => 1.12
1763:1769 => 1.13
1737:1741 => 0.995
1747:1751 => 0.926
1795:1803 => 1.19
